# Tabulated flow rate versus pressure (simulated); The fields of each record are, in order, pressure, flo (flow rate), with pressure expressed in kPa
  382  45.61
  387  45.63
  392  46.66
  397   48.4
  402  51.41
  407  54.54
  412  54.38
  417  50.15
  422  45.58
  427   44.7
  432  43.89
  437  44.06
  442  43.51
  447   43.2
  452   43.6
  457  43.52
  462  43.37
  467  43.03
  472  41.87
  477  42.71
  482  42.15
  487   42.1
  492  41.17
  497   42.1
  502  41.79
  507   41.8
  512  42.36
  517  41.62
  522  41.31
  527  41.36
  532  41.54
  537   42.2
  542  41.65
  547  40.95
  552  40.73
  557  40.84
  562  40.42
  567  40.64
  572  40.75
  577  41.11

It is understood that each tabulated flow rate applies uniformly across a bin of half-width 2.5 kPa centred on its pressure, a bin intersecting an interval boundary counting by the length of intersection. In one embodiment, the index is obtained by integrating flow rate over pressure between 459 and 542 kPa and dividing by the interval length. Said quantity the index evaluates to 42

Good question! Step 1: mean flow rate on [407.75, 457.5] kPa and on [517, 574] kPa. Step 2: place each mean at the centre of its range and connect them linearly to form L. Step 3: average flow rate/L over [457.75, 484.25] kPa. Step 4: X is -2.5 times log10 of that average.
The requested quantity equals 0.04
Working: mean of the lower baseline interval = 46.1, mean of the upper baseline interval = 41.2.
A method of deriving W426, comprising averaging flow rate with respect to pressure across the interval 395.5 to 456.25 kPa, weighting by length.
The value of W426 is 47.2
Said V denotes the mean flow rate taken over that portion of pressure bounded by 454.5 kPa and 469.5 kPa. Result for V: 43.3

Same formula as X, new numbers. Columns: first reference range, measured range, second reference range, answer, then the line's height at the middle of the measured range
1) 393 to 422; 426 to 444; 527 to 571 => 0.118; 49.1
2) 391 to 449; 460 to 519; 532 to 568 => 0.049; 44.1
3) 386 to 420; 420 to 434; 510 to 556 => 0.092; 48.7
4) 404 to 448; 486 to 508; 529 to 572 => 0.051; 43.8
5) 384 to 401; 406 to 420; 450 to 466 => -0.144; 46.1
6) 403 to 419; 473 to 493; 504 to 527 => 0.078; 45.2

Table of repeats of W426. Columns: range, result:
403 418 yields 53.1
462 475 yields 42.6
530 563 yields 41.2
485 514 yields 41.9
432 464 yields 43.6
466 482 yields 42.4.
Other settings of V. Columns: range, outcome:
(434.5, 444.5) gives 43.8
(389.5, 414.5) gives 51.1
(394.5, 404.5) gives 49.9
